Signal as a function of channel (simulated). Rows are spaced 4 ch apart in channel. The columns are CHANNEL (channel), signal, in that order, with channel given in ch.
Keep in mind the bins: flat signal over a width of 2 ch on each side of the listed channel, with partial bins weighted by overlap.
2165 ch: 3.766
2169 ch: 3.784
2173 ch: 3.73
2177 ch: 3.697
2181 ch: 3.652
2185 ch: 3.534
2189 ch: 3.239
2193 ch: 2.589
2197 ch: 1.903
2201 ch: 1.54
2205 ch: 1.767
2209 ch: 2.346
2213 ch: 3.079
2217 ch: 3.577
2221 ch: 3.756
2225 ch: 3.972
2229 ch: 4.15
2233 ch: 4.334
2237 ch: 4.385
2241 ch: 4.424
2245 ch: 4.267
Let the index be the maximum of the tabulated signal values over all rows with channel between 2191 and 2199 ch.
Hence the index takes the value 2.589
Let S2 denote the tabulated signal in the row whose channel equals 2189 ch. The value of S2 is 3.239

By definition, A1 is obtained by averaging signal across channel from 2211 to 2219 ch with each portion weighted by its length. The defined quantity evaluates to 3.33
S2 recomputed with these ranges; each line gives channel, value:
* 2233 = 4.334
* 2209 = 2.346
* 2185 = 3.534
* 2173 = 3.73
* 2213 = 3.079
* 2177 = 3.697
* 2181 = 3.652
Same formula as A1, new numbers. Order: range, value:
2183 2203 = 2.56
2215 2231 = 3.86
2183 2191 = 3.39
